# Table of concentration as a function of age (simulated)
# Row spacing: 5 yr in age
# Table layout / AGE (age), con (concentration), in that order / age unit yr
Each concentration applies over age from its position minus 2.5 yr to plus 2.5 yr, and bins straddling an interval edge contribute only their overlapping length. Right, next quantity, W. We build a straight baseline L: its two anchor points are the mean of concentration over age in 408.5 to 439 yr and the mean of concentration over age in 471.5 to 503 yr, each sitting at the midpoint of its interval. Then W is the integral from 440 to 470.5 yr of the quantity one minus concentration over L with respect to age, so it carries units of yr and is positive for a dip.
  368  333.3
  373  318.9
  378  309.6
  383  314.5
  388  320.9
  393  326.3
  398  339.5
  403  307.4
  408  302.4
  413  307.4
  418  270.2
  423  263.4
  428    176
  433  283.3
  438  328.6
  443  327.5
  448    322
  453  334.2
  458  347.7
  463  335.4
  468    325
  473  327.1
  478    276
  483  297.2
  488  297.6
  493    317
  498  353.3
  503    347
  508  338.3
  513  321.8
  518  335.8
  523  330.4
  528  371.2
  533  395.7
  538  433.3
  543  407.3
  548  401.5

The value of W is -4.2 yr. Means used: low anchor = 271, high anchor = 314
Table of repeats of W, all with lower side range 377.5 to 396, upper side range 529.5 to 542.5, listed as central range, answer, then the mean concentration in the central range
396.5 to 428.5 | 4.6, 286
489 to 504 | 2.0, 334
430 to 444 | 1.7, 307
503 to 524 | 3.3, 333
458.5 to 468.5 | 0.9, 335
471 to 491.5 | 4.2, 300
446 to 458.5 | 0.9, 333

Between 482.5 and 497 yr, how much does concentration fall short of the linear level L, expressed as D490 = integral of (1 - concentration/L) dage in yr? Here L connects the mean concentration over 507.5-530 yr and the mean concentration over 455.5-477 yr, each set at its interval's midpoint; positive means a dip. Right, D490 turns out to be 1.0 yr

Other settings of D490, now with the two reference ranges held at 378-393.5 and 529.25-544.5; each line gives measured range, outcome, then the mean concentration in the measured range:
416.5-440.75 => 5.60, 265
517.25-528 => 1.58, 342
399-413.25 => 0.92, 309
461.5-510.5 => 7.42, 321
